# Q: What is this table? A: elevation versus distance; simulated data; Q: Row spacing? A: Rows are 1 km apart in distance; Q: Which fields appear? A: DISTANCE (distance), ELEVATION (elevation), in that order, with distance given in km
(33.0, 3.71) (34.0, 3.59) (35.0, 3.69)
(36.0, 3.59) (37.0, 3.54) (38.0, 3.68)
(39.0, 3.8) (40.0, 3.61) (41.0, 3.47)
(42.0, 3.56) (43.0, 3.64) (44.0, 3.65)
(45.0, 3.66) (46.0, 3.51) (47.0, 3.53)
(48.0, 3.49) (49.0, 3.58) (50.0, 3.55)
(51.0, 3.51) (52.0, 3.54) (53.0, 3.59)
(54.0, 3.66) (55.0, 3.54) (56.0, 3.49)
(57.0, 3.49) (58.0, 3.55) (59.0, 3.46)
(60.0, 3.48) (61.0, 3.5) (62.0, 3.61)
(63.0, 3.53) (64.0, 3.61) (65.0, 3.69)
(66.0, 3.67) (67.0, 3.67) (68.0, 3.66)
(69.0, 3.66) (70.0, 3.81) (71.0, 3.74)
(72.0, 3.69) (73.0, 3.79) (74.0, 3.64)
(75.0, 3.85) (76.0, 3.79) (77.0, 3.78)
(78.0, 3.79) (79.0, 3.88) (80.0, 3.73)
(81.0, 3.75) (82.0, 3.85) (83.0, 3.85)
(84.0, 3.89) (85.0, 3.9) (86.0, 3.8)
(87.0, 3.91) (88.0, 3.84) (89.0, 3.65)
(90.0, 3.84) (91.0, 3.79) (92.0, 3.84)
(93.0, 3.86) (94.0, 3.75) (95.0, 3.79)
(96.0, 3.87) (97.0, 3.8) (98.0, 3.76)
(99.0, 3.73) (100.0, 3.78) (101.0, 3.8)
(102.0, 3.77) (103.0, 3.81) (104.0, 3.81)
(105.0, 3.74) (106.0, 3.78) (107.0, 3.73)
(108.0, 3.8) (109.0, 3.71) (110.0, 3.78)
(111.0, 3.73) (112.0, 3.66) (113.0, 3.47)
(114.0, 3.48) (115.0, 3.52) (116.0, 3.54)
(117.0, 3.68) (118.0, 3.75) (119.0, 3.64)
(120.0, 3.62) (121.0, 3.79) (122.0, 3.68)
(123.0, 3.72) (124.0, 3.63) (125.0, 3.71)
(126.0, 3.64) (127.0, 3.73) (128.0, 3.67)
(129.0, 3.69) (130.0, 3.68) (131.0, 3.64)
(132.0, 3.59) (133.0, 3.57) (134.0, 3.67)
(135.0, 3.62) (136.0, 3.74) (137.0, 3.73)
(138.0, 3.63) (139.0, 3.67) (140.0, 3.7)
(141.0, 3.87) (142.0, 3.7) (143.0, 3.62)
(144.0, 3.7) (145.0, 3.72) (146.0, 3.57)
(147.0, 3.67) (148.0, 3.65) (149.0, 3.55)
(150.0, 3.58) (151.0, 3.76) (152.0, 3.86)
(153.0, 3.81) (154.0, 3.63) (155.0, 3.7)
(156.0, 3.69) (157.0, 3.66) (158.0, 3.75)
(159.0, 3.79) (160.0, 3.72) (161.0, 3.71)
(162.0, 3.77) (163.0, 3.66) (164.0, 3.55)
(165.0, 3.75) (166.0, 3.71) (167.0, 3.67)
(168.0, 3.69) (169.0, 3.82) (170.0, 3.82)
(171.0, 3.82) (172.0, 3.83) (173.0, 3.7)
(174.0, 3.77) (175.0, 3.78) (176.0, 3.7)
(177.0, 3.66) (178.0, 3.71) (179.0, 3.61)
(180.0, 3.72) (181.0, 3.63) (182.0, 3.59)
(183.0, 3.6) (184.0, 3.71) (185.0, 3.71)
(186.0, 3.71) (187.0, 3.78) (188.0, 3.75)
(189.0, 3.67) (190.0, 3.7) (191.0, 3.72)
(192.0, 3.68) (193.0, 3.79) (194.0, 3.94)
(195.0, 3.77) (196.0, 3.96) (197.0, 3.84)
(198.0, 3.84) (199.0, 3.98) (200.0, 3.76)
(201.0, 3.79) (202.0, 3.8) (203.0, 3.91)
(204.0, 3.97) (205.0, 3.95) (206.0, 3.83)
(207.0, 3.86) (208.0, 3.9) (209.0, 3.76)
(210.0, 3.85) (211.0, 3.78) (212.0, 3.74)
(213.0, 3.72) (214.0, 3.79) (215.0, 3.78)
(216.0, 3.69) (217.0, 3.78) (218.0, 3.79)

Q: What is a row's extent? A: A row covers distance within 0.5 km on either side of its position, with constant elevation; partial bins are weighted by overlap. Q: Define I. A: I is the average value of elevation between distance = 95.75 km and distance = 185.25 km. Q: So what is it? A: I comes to 3.7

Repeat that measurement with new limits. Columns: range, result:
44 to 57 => 3.56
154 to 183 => 3.71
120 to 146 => 3.68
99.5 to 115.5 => 3.71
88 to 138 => 3.71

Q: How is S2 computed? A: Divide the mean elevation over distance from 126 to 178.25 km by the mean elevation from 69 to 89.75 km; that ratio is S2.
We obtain 1.0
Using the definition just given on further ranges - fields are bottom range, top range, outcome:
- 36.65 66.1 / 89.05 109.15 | 1.06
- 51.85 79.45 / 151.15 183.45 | 1.02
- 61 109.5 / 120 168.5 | 0.98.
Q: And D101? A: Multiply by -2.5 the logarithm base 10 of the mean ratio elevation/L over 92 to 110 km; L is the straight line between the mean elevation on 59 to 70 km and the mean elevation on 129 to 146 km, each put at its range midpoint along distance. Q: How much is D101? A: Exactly -0.04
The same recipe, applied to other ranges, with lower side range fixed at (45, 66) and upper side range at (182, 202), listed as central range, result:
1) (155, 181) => 0.00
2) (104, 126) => -0.01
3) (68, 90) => -0.06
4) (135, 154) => 0.00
